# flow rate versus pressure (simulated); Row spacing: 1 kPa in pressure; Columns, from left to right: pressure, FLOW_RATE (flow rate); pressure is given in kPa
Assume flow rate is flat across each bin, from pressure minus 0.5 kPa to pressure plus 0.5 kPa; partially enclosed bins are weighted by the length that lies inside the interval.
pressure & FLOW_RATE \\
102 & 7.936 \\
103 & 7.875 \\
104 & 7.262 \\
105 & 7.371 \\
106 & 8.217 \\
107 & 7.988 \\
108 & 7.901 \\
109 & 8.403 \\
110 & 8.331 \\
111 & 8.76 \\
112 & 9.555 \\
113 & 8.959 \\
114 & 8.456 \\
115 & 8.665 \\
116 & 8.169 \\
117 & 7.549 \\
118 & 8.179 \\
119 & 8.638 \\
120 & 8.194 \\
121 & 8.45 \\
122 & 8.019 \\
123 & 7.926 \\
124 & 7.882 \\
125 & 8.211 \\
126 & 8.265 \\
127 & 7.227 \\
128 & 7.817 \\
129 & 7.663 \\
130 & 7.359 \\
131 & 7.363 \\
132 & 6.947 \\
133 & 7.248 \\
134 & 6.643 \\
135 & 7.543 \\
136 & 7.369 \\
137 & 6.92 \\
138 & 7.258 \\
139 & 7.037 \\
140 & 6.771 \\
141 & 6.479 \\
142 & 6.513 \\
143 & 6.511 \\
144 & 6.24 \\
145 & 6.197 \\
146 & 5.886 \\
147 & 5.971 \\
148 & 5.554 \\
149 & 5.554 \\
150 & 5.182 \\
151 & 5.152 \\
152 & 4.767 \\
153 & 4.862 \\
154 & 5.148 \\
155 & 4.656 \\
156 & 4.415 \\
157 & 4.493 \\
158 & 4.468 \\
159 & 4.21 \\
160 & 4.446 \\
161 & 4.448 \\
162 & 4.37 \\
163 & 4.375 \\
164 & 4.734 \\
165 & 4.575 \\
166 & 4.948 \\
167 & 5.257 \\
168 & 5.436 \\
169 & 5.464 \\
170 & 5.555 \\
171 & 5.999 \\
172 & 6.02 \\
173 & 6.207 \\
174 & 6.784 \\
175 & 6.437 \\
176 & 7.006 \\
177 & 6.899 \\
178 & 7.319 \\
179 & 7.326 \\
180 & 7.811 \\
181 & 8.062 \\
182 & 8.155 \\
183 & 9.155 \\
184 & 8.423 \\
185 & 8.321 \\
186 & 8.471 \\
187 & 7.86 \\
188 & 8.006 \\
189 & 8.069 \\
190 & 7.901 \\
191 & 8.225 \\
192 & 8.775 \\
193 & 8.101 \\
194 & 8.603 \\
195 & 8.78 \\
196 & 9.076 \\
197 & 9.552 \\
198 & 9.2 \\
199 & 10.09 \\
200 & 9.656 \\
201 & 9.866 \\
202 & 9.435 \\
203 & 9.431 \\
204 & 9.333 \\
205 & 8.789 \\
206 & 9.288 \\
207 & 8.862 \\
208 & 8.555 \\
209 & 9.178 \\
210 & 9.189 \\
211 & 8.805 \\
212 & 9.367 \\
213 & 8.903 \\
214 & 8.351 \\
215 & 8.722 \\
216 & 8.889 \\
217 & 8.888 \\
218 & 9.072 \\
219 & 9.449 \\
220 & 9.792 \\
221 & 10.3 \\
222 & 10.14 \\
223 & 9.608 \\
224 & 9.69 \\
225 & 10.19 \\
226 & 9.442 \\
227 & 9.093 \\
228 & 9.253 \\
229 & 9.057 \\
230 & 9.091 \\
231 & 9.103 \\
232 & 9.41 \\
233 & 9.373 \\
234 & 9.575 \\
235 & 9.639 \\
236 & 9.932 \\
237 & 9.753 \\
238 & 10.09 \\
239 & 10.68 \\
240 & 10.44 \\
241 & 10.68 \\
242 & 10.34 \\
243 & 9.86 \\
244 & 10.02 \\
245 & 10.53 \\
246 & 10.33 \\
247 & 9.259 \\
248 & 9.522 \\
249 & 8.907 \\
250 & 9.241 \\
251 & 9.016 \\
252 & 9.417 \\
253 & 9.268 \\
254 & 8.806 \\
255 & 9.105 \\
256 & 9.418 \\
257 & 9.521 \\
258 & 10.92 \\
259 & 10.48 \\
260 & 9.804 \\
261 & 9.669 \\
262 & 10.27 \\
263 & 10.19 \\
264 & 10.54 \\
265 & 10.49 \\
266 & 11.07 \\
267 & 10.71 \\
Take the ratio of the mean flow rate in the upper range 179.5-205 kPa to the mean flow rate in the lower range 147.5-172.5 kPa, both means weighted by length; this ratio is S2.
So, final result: 1.76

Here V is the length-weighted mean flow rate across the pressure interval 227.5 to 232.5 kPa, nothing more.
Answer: 9.18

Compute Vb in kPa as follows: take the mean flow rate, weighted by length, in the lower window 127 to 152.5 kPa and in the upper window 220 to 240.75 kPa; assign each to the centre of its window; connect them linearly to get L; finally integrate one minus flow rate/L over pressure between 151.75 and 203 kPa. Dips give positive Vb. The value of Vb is 6.9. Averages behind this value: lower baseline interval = 6.57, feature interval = 6.9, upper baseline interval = 9.71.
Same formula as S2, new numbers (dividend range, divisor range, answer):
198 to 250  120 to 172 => 1.55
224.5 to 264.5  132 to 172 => 1.73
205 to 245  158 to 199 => 1.36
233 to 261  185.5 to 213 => 1.10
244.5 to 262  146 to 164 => 1.98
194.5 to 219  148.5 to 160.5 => 1.91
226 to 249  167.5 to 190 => 1.35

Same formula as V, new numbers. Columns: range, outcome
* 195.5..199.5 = 9.48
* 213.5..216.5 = 8.65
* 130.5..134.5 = 7.05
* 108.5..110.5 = 8.37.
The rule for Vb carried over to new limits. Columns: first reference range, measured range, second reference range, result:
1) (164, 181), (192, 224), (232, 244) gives -3.8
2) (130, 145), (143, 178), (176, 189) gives 9.7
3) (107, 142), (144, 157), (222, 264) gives 4.6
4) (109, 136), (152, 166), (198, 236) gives 6.5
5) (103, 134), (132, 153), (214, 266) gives 5.1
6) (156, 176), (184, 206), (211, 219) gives -4.3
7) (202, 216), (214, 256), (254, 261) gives -0.7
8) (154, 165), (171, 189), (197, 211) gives -2.1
